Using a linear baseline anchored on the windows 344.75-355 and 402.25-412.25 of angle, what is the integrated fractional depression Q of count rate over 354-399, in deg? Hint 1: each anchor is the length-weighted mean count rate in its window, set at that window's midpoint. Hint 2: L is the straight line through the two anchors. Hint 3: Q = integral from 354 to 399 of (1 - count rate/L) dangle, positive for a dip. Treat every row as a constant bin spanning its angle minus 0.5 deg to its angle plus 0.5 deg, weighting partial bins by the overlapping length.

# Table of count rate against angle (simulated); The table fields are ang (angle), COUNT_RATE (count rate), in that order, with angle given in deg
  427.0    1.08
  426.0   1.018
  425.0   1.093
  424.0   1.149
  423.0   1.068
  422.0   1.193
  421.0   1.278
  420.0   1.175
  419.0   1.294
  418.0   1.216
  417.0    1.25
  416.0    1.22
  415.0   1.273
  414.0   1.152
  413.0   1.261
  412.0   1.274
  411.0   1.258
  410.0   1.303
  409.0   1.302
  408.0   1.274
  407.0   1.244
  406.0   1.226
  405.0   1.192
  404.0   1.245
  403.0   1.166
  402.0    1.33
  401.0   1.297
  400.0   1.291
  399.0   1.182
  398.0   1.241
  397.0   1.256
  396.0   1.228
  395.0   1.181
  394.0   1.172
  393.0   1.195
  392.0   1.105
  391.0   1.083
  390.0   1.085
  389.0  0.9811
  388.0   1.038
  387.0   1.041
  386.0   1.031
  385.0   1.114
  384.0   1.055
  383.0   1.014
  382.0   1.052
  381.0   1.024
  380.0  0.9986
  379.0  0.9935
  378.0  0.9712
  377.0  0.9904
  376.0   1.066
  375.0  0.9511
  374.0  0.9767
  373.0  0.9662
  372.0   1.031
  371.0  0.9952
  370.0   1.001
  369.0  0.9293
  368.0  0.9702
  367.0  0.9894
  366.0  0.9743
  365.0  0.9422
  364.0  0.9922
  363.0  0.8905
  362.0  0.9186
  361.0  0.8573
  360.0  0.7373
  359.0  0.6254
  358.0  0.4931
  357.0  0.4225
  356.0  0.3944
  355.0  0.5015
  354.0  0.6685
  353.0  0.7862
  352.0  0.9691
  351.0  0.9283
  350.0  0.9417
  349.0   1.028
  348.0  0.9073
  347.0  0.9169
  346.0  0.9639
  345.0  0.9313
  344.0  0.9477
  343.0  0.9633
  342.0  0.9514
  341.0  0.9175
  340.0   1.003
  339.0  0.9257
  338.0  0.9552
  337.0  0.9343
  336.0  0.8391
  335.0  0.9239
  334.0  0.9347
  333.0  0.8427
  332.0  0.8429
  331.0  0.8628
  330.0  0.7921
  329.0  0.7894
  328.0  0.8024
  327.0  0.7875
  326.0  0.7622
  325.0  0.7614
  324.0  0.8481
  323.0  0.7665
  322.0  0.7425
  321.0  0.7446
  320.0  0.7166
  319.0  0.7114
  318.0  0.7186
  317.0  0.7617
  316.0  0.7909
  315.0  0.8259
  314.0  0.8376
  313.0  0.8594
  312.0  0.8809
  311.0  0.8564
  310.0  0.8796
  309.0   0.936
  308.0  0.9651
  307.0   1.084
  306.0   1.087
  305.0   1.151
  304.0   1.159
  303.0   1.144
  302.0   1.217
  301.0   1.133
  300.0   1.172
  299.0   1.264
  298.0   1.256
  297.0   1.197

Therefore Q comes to 4.14 deg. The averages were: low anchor 0.884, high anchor 1.25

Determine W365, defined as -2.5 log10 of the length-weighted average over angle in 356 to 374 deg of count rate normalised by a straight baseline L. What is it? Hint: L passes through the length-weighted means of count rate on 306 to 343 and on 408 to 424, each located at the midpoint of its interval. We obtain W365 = 0.195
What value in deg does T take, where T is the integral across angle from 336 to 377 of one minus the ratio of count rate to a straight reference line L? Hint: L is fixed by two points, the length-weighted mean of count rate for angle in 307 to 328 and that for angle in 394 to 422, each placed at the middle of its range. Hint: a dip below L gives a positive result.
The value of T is 4.7 deg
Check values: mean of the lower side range 0.814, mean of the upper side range 1.24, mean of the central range 0.882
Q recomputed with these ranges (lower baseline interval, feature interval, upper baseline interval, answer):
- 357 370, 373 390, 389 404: 0.3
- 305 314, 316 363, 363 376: 7.1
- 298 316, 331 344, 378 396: 1.6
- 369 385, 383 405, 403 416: -0.4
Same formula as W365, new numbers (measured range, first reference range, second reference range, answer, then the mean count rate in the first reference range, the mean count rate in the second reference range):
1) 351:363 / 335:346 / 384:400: 0.40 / 0.937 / 1.13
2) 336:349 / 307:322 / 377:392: -0.04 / 0.827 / 1.04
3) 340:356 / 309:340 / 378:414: 0.07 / 0.828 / 1.16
